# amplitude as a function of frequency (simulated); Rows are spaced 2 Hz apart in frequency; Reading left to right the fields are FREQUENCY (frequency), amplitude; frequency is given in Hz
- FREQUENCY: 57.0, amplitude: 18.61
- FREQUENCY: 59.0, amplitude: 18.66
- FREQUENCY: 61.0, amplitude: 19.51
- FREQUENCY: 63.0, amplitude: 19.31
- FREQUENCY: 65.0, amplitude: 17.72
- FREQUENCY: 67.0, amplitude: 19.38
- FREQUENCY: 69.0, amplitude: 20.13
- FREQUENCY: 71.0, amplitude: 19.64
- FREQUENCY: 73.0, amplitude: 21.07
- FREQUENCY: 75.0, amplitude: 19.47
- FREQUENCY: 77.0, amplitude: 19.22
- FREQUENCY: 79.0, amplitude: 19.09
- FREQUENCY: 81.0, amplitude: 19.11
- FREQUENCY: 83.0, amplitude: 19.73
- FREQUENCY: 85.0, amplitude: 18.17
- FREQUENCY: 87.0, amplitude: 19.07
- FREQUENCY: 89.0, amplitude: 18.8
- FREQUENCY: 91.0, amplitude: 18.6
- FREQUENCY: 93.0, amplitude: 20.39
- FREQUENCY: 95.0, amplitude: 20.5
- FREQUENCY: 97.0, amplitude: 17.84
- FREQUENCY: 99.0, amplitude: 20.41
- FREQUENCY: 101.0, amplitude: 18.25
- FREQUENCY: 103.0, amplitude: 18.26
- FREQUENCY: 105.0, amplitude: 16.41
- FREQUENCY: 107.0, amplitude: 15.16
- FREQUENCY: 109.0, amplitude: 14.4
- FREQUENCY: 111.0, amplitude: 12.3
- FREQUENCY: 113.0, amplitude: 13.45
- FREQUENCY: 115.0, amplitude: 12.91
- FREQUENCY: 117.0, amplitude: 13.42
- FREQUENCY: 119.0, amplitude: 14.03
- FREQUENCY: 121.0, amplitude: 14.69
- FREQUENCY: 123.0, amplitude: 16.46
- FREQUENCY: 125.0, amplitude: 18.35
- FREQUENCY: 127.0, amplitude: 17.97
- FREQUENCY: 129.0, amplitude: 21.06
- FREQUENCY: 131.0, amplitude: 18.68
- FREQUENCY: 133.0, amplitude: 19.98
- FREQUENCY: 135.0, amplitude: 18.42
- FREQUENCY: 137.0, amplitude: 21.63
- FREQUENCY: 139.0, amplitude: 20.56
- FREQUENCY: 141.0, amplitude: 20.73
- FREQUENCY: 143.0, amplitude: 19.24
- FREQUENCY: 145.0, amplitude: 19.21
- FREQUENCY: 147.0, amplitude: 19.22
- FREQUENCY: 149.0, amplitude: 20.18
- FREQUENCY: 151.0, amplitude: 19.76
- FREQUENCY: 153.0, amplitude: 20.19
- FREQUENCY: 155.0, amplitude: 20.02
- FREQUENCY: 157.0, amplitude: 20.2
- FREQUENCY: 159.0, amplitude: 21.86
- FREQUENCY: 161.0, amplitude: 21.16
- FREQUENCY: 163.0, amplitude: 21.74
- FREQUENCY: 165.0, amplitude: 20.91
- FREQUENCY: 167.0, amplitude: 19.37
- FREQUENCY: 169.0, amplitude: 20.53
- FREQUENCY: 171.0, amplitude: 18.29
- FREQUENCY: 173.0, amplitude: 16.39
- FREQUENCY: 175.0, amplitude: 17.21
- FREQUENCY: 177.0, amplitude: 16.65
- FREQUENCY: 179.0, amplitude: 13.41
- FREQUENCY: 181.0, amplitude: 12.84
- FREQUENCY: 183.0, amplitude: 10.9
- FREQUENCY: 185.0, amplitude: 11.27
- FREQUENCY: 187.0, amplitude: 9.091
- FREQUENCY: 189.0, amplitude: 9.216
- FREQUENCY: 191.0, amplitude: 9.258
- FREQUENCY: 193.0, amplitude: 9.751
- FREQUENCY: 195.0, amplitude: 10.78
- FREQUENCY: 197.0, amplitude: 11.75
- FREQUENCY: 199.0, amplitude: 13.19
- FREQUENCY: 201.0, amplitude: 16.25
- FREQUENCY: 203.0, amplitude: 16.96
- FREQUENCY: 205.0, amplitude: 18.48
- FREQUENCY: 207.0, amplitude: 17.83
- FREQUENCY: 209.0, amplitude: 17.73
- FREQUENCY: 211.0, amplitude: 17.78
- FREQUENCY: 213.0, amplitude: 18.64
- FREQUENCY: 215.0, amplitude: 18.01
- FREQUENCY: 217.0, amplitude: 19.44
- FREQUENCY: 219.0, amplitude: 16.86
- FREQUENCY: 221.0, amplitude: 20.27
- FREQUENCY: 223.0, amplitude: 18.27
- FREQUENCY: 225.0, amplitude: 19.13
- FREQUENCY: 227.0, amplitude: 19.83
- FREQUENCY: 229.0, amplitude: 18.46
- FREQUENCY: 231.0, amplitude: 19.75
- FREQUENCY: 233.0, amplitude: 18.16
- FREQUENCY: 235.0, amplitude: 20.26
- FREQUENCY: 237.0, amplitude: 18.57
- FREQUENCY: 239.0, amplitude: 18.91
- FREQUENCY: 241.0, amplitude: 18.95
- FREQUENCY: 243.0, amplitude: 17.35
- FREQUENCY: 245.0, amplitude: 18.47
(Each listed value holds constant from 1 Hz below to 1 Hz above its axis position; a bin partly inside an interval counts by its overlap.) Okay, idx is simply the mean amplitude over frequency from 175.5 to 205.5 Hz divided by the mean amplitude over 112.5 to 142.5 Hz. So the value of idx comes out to 0.7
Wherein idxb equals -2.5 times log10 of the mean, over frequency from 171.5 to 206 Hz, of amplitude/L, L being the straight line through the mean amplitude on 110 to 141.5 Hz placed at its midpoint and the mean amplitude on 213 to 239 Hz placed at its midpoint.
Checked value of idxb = 0.35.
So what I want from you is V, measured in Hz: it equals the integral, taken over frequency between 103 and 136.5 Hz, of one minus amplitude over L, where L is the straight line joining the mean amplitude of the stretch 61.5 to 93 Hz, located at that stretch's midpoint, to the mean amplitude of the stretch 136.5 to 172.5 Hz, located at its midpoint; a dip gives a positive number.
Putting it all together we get 5.99 Hz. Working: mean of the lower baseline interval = 19.3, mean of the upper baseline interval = 20.2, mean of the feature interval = 16.3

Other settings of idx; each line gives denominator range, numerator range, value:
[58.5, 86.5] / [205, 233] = 0.96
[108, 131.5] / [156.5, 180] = 1.22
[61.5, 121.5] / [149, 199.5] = 0.90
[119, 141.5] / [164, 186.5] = 0.86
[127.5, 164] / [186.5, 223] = 0.76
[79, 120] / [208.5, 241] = 1.10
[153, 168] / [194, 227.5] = 0.83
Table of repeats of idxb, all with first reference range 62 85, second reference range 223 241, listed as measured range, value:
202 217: 0.06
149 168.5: -0.07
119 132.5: 0.10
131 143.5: -0.04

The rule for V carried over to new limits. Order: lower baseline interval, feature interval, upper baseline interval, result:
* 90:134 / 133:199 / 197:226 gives 1.4 Hz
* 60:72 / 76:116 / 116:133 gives 1.2 Hz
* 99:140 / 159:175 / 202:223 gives -2.0 Hz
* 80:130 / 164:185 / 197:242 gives 1.6 Hz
